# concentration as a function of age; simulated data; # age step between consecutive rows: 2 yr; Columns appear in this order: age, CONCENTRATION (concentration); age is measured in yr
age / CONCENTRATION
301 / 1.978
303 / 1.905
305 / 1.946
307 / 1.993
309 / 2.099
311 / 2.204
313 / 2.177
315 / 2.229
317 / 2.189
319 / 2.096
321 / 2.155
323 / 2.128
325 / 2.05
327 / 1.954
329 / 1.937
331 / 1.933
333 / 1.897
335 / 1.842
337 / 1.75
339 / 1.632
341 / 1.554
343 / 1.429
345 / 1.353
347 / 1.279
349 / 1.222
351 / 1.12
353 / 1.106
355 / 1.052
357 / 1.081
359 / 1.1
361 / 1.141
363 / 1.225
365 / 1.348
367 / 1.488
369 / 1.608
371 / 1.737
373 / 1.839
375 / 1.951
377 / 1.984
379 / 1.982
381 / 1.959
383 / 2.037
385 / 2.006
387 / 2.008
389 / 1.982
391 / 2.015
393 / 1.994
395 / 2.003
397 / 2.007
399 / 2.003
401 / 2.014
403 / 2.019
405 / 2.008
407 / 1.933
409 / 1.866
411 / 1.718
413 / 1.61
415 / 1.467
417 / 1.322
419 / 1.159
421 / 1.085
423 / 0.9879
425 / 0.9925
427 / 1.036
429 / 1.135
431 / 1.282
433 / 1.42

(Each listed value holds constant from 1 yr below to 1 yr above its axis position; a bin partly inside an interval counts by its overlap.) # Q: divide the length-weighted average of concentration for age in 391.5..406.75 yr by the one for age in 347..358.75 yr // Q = 1.77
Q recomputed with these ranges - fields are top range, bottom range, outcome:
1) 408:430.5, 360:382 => 0.79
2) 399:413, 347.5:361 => 1.70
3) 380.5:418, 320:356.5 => 1.16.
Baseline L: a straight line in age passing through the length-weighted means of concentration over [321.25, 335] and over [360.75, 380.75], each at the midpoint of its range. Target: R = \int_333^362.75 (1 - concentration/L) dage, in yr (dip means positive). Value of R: 8.0 yr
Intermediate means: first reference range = 1.98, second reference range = 1.66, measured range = 1.35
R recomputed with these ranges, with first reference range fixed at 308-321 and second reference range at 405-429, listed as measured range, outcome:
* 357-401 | -2.9 yr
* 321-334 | 0.5 yr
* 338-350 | 3.3 yr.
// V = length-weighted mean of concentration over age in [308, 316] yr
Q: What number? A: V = 2.18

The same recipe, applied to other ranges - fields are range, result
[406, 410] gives 1.9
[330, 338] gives 1.86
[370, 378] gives 1.88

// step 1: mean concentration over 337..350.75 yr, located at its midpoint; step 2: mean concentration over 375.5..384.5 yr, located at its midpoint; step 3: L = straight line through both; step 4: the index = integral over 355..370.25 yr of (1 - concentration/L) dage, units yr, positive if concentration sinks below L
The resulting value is 3.9 yr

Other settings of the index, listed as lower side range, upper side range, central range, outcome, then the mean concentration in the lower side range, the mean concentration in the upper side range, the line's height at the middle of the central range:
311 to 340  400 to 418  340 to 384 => 9.6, 2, 1.77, 1.9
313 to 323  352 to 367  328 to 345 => 0.0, 2.16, 1.17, 1.72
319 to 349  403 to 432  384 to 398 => -4.3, 1.77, 1.42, 1.53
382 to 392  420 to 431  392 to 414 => -4.3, 2.01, 1.07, 1.62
